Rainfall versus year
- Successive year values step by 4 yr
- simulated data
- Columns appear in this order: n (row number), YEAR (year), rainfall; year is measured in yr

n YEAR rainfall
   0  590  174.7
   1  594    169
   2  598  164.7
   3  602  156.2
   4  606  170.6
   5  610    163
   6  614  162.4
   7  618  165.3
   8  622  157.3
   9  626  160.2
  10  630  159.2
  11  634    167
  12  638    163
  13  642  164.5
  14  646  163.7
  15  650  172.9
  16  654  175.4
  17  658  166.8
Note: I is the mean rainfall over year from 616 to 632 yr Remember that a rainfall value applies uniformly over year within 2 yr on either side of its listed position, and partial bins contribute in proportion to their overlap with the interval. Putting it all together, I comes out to 160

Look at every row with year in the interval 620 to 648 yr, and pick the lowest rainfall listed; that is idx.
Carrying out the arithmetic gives 157.3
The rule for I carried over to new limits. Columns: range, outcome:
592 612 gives 165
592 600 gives 167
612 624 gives 162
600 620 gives 164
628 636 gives 163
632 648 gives 165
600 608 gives 163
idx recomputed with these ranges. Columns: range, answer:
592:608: 156.2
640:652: 163.7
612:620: 162.4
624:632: 159.2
